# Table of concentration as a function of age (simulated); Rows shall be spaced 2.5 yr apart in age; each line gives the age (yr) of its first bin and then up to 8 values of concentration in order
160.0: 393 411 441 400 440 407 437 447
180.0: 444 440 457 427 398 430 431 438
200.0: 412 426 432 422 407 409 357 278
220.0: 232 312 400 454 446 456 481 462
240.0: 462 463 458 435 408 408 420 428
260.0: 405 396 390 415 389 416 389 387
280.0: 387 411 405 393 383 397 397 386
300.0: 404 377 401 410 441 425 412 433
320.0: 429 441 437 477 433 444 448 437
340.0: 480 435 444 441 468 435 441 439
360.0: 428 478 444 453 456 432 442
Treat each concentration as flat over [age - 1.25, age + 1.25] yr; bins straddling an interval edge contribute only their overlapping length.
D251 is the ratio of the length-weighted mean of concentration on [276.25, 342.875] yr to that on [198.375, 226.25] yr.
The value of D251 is 1.12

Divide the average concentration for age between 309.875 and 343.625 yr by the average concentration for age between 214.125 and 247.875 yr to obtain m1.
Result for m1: 1.08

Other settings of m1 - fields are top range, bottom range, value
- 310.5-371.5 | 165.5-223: 1.10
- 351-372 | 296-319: 1.09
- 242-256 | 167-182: 1.00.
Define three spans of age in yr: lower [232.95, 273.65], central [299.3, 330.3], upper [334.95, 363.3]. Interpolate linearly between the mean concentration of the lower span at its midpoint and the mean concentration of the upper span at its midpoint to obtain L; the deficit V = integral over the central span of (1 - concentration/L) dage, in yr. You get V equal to 1.1 yr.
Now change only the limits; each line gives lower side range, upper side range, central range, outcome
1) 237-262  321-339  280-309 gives 2.9 yr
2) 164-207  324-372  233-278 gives 1.4 yr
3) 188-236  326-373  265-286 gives 1.2 yr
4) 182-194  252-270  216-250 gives 0.4 yr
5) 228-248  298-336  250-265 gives 1.4 yr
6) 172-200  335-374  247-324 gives 6.0 yr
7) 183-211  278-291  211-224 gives 3.0 yr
